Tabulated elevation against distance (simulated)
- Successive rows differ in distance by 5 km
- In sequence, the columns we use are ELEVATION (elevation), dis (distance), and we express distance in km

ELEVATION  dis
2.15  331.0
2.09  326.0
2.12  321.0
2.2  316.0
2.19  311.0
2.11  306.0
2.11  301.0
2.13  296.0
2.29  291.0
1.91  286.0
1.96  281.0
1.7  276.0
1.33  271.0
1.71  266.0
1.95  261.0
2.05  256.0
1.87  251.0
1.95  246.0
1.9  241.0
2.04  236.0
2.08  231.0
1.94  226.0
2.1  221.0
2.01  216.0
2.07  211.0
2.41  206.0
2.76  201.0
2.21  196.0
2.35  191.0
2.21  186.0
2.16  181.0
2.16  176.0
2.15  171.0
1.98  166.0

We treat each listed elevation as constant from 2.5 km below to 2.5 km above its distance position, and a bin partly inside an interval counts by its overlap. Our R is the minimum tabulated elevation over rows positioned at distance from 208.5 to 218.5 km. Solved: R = 2.01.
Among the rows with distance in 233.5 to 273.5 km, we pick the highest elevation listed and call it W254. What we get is 2.05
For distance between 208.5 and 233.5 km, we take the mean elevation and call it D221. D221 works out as 2.04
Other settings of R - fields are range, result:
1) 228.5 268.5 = 1.71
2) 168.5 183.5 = 2.15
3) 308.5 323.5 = 2.12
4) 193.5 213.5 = 2.07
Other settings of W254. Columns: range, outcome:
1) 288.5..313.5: 2.29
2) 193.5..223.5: 2.76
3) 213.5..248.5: 2.1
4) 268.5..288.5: 1.96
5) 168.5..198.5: 2.35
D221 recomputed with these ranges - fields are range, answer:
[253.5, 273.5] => 1.76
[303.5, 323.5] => 2.16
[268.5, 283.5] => 1.66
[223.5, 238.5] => 2.02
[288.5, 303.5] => 2.18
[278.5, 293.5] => 2.05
